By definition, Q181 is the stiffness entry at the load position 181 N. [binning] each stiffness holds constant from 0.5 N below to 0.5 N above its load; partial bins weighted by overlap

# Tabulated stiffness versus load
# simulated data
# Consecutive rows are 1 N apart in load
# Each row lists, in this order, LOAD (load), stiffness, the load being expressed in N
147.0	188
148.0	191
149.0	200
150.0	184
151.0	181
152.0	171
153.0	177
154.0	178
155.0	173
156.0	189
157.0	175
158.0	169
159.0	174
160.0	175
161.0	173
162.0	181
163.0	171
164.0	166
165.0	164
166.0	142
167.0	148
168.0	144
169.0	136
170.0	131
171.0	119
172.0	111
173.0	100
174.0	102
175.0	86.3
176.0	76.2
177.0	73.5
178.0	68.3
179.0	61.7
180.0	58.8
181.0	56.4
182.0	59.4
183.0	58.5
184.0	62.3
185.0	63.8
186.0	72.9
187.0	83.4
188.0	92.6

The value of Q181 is 56.4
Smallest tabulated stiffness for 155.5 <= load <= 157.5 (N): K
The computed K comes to 175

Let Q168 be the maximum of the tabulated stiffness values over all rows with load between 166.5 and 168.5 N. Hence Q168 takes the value 148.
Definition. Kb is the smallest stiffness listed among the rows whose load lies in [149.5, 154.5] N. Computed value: 171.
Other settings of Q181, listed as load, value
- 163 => 171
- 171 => 119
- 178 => 68.3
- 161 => 173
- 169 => 136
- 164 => 166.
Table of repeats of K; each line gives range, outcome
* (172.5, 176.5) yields 76.2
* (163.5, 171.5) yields 119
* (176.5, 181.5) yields 56.4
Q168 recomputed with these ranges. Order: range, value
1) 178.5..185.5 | 63.8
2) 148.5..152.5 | 200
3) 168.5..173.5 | 136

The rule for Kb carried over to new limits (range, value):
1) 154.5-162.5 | 169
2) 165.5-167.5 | 142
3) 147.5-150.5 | 184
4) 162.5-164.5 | 166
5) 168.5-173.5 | 100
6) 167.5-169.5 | 136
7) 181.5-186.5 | 58.5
